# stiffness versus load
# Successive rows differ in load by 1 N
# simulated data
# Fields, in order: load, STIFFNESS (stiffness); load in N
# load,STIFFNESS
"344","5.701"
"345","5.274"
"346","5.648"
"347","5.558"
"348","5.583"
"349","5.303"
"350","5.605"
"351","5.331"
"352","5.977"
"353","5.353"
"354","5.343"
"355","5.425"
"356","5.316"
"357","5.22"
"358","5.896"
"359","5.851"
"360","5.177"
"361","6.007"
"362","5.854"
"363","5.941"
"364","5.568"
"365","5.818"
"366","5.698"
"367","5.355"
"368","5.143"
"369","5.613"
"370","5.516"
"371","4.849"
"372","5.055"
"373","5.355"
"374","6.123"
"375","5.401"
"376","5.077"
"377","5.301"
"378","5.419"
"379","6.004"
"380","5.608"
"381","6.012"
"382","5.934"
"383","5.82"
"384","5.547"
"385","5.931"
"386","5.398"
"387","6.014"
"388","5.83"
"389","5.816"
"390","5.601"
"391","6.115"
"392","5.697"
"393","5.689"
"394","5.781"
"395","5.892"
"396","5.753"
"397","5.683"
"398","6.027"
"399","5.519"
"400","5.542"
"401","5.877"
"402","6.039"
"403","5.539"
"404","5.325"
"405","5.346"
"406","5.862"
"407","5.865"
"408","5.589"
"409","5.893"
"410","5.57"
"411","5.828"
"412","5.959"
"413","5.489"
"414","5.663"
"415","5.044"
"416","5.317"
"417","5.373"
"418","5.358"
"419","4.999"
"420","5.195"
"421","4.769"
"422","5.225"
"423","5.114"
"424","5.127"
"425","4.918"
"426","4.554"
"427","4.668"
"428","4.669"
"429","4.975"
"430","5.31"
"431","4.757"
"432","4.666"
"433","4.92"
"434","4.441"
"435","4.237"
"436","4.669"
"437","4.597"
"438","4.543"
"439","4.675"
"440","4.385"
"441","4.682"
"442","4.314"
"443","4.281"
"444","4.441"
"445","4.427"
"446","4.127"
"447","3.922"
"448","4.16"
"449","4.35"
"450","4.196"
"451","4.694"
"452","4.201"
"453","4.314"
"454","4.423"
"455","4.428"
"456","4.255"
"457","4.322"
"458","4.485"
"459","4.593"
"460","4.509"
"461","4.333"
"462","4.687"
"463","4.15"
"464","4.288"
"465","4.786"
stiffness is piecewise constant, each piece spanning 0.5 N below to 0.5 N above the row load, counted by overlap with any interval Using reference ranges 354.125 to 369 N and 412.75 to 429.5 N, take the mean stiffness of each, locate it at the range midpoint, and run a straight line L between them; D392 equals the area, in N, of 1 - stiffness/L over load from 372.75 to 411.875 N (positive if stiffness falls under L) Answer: -2.9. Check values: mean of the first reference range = 5.59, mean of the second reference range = 5.08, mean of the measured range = 5.71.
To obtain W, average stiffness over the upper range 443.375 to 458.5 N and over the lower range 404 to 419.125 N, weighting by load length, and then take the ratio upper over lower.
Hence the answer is 0.78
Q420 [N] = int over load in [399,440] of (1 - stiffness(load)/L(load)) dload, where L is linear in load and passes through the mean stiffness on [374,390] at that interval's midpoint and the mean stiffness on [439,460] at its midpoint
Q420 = -1.9 N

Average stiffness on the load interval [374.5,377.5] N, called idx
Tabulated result 5.26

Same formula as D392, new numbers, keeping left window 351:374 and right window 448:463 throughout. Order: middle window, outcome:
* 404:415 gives -1.57 N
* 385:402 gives -2.08 N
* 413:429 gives -0.86 N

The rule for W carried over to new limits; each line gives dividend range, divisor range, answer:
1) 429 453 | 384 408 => 0.78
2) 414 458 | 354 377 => 0.85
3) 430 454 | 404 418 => 0.80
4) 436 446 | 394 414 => 0.78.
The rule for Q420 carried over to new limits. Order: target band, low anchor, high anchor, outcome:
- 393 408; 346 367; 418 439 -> -1.7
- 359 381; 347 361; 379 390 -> 0.5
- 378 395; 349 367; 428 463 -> -1.8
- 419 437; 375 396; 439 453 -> -0.3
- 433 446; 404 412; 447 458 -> 0.7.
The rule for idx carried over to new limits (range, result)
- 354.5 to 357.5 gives 5.32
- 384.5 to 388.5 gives 5.79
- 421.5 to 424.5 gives 5.16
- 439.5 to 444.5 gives 4.42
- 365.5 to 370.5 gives 5.46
